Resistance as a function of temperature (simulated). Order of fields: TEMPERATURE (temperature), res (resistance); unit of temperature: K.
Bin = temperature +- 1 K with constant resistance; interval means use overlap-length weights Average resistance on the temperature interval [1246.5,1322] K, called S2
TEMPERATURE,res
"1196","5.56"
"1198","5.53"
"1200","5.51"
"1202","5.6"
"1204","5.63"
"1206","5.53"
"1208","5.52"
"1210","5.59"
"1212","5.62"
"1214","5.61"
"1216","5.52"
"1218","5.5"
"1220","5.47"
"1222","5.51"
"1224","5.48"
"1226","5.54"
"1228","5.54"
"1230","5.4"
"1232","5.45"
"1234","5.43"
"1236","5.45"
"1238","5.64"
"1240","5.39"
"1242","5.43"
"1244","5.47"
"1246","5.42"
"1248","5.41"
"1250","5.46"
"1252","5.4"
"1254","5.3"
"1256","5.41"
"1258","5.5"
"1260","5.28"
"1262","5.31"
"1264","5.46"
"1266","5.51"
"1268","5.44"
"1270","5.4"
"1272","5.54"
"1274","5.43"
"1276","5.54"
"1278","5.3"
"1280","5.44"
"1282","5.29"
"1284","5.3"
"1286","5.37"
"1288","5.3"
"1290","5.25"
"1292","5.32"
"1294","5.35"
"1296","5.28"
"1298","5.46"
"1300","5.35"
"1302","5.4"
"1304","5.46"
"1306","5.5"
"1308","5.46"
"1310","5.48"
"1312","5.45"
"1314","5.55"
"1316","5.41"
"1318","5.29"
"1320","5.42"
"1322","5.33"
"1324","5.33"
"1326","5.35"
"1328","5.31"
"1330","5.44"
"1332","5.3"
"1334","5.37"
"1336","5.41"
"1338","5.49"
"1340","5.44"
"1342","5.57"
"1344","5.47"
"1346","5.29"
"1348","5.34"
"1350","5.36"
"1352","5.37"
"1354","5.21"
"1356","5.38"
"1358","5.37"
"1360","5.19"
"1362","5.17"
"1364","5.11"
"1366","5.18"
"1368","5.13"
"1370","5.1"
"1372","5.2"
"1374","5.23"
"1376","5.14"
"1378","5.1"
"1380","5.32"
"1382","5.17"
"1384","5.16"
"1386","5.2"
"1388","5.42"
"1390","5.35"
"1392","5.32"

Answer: 5.4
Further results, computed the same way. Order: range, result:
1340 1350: 5.41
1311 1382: 5.32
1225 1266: 5.44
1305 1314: 5.48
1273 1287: 5.38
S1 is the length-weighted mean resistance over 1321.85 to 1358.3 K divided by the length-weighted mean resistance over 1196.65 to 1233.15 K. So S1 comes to 0.97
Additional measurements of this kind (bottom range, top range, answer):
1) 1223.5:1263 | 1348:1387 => 0.96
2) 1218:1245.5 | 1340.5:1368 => 0.97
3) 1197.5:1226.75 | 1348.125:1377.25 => 0.94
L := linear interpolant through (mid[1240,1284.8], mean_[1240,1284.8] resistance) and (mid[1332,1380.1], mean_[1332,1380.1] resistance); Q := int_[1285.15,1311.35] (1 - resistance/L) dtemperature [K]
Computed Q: -0.1 K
